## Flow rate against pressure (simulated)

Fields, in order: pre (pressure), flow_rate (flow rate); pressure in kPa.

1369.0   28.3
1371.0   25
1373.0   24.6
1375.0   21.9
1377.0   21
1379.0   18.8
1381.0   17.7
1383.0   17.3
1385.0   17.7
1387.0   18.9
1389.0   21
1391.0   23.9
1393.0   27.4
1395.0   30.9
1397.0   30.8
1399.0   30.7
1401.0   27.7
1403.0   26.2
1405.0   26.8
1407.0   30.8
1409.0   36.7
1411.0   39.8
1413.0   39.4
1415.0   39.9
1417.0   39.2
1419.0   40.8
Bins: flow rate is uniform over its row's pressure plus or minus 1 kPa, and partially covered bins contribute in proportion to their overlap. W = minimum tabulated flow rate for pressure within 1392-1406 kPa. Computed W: 26.2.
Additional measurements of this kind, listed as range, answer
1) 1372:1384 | 17.3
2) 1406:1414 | 30.8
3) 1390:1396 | 23.9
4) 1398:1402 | 27.7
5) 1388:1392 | 21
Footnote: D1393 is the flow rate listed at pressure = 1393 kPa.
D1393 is 27.4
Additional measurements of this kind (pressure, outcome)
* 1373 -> 24.6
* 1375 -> 21.9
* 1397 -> 30.8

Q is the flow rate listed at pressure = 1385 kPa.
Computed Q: 17.7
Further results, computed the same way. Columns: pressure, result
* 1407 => 30.8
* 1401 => 27.7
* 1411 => 39.8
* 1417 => 39.2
